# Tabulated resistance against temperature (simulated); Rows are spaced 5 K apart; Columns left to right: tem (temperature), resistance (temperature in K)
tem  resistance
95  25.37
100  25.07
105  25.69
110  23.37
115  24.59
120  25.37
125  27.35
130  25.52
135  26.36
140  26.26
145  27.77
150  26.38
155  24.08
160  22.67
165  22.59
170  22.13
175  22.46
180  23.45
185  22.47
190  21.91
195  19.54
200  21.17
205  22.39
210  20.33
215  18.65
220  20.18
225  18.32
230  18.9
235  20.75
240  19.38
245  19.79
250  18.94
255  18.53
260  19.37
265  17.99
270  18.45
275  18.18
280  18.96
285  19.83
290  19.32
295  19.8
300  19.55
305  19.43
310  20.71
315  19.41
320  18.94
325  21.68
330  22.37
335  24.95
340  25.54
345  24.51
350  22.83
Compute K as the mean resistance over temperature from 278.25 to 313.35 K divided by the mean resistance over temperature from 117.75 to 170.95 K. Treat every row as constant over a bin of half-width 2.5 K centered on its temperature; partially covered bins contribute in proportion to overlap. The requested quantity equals 0.78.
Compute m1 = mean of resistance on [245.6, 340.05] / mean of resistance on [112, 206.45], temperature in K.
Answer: 0.83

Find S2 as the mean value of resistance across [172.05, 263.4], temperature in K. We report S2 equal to 20.3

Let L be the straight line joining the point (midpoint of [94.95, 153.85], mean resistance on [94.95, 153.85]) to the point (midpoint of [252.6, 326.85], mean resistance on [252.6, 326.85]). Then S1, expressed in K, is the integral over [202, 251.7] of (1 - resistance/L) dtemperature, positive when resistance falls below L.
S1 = 4.5 K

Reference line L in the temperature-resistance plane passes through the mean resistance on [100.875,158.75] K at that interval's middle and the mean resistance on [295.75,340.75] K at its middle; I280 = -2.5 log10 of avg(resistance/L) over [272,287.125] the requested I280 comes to 0.17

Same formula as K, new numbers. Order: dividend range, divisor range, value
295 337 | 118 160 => 0.80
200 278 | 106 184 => 0.79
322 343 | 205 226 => 1.19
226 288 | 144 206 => 0.83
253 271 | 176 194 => 0.83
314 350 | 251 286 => 1.21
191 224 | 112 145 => 0.78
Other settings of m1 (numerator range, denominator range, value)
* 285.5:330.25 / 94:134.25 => 0.79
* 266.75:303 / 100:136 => 0.75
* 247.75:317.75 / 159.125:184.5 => 0.85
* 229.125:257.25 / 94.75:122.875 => 0.78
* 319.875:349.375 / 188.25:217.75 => 1.13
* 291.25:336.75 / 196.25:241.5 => 1.03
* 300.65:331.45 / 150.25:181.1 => 0.88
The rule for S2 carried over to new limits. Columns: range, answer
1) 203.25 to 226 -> 20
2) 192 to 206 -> 20.9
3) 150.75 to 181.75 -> 23.1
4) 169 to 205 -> 21.9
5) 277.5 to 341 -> 20.7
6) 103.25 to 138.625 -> 25.5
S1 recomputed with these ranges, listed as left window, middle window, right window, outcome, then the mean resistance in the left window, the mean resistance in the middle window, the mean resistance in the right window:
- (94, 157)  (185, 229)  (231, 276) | 2.22 K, 25.6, 20.4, 19.1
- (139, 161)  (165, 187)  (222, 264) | 1.07 K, 25.6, 22.6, 19.2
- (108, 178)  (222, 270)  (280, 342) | 7.04 K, 24.8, 19.1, 20.8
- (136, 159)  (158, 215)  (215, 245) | 2.66 K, 25.9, 21.8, 19.5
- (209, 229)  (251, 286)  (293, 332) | 1.85 K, 19.3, 18.7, 20.2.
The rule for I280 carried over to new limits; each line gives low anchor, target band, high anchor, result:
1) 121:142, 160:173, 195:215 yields 0.059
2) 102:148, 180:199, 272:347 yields 0.119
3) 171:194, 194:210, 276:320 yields 0.041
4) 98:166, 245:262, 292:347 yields 0.196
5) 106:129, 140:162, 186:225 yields -0.086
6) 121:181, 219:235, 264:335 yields 0.155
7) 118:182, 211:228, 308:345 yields 0.233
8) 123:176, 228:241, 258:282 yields 0.037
